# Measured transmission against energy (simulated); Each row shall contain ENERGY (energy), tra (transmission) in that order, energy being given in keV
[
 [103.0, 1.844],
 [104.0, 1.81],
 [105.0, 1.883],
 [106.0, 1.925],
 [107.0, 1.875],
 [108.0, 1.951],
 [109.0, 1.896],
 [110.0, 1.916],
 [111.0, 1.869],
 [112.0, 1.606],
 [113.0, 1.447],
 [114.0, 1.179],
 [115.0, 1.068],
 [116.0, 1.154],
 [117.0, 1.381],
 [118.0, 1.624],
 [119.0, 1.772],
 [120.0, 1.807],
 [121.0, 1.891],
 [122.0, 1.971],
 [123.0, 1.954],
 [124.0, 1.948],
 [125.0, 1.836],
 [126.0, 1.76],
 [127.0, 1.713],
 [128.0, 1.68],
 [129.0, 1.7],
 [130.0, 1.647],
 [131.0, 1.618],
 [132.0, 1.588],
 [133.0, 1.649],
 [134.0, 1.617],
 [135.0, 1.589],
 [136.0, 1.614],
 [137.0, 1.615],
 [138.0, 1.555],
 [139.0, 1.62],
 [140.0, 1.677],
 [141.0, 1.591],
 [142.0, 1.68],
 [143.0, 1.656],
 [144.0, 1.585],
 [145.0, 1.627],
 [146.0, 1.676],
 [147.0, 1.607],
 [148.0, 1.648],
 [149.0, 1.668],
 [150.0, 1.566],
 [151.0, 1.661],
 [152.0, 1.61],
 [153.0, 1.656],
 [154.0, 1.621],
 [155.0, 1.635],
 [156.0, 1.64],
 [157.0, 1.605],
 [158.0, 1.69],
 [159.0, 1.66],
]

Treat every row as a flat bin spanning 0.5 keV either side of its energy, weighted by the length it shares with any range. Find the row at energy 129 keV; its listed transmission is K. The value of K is 1.7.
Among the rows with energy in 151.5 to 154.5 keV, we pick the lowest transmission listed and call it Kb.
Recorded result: 1.61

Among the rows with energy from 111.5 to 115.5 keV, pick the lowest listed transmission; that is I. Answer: 1.068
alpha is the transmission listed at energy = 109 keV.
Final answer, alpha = 1.896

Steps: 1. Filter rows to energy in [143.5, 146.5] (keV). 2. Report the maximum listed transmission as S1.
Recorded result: 1.676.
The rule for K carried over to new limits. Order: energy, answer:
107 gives 1.875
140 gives 1.677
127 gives 1.713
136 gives 1.614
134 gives 1.617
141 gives 1.591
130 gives 1.647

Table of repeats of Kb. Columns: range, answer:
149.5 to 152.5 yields 1.566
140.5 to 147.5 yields 1.585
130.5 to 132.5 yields 1.588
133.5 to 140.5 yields 1.555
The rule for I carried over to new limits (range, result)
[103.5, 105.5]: 1.81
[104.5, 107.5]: 1.875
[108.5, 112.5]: 1.606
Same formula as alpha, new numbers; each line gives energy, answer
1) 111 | 1.869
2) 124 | 1.948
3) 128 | 1.68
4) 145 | 1.627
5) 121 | 1.891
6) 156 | 1.64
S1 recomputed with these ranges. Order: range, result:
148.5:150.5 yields 1.668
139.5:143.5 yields 1.68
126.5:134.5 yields 1.713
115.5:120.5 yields 1.807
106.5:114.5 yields 1.951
